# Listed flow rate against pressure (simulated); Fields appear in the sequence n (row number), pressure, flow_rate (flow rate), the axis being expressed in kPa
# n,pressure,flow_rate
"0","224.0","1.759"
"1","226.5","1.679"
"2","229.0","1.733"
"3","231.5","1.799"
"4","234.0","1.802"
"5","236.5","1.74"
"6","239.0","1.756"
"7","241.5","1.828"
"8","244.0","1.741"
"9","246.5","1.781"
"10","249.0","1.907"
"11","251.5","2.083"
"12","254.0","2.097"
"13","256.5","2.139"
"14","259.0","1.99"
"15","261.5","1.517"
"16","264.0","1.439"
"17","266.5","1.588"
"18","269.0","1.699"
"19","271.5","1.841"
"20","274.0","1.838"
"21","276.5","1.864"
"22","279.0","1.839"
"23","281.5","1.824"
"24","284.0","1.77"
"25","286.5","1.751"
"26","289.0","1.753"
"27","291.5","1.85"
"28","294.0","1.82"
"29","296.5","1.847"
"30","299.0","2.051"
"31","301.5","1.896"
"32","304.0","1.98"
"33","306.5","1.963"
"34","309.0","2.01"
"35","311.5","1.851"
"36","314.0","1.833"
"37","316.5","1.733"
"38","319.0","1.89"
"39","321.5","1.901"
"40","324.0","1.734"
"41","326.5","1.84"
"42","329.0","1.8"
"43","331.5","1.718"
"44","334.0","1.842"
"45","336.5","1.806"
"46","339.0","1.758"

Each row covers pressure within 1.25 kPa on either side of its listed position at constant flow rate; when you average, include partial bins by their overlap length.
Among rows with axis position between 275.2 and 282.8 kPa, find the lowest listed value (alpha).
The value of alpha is 1.824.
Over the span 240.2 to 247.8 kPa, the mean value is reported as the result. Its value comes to 1.78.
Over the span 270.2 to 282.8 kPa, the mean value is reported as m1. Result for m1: 1.84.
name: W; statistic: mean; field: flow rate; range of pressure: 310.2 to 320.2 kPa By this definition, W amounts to 1.83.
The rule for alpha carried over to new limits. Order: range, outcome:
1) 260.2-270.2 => 1.439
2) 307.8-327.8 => 1.733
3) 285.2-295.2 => 1.751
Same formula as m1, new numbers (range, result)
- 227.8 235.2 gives 1.78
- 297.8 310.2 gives 1.98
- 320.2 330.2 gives 1.82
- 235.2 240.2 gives 1.75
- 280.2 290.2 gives 1.77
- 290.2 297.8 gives 1.84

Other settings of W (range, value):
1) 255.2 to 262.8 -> 1.88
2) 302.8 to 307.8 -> 1.97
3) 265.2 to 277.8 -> 1.76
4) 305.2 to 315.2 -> 1.91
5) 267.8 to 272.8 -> 1.77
